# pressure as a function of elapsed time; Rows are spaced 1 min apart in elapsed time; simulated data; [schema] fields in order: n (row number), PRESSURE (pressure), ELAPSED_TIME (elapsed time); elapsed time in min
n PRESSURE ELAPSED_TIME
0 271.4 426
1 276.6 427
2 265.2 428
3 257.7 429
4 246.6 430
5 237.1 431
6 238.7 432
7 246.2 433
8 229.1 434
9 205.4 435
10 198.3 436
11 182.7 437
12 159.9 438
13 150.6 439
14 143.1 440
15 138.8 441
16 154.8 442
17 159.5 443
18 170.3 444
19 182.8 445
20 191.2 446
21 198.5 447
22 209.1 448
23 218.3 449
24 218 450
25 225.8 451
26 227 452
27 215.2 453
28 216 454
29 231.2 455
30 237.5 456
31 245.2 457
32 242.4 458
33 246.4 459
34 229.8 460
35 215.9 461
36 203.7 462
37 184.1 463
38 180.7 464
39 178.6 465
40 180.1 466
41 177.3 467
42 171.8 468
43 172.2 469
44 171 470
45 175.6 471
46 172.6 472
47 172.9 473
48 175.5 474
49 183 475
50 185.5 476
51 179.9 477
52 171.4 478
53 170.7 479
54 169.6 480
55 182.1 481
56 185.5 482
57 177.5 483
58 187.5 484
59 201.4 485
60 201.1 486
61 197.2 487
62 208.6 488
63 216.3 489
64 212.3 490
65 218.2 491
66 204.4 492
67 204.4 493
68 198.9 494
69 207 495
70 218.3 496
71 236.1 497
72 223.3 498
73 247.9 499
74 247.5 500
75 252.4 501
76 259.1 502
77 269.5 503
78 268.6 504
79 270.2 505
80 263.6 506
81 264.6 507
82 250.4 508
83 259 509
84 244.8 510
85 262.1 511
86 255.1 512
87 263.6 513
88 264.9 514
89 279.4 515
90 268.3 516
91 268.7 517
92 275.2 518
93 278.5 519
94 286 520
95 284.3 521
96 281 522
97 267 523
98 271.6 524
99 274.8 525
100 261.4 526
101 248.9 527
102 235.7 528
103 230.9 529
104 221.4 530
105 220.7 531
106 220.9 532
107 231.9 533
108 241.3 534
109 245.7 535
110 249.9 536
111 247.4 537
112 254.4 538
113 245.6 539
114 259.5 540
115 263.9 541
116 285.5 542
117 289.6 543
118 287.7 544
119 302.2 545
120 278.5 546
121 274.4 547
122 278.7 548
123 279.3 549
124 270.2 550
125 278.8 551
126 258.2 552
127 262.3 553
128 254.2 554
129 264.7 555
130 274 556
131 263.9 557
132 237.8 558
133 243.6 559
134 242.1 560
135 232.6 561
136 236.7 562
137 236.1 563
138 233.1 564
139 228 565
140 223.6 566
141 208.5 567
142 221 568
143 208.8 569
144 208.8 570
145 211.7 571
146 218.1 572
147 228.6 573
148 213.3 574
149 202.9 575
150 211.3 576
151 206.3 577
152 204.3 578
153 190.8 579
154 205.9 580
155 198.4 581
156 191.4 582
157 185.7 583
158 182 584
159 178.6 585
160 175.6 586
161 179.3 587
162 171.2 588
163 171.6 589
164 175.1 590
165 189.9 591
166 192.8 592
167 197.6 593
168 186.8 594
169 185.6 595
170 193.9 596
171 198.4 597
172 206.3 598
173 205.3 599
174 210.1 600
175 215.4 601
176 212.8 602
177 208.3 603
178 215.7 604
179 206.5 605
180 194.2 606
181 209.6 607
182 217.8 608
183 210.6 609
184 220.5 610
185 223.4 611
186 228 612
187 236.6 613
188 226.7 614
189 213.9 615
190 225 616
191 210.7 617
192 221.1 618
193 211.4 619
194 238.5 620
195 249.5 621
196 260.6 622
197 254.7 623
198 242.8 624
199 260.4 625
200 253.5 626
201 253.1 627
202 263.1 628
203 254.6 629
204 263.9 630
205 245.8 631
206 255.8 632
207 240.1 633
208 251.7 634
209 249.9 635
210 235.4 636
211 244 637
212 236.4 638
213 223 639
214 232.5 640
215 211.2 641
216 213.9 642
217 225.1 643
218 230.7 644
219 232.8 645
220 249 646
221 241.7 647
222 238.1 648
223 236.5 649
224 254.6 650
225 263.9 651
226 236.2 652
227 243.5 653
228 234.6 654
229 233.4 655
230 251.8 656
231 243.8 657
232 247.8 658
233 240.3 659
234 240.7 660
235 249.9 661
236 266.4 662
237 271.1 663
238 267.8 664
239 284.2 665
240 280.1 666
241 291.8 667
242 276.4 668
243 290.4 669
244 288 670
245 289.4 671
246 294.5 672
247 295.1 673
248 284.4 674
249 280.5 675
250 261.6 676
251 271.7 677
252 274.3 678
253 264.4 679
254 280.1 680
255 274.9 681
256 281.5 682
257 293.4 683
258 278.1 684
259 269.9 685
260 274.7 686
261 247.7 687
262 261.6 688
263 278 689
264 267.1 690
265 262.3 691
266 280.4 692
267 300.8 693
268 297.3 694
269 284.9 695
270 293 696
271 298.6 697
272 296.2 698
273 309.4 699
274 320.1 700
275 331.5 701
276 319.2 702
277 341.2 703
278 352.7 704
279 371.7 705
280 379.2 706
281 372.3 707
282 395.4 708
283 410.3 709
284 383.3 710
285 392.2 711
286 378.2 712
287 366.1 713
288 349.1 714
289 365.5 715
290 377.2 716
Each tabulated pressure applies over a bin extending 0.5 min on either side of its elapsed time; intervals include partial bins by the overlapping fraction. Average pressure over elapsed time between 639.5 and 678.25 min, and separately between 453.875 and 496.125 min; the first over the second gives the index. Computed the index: 1.31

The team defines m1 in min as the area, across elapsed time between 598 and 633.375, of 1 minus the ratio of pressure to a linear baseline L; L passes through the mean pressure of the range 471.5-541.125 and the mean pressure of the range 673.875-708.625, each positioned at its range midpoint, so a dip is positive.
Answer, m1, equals 5.5 min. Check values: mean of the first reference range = 233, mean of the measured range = 230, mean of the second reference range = 299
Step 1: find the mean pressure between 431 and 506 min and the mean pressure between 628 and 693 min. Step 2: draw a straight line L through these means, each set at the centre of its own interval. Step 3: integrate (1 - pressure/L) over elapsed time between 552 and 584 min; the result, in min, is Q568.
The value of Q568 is 1.07 min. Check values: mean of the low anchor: 203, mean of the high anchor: 259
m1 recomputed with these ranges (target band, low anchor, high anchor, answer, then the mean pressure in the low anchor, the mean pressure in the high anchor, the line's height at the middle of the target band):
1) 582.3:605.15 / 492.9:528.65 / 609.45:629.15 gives 4.59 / 256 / 237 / 242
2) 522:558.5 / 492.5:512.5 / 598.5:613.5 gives -4.02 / 245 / 214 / 234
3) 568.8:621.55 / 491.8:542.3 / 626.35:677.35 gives 9.96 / 252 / 254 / 253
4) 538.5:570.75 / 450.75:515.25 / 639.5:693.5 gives -2.85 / 215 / 262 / 233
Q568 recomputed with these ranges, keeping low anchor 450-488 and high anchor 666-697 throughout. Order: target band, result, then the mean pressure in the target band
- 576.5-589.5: 2.9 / 188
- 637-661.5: 2.7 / 238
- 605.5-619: 1.8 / 218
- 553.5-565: -0.7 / 246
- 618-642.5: 1.6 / 243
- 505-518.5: -3.2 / 263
